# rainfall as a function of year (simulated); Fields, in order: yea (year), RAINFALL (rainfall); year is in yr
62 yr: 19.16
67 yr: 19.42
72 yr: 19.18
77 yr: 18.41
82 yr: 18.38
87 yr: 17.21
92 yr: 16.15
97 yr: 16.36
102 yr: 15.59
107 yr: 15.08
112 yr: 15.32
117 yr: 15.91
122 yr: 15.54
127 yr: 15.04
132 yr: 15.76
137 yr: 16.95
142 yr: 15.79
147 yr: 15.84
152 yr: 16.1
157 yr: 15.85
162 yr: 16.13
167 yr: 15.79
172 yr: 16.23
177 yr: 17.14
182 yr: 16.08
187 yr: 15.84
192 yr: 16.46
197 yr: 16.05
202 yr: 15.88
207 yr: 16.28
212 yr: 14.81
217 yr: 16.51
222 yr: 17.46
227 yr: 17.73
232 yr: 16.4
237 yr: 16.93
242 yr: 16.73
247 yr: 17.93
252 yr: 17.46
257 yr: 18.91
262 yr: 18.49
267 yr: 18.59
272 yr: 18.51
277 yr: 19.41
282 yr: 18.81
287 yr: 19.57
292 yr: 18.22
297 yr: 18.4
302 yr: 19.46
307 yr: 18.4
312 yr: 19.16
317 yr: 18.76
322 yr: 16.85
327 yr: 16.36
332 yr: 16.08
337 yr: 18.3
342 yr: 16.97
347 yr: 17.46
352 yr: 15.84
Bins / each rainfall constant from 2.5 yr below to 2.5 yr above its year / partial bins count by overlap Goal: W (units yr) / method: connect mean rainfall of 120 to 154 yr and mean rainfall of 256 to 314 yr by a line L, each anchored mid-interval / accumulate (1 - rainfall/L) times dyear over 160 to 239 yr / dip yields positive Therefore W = 3.47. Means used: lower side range 15.9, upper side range 18.8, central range 16.4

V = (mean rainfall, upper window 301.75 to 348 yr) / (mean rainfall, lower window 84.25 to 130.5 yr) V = 1.12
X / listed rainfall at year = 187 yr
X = 15.84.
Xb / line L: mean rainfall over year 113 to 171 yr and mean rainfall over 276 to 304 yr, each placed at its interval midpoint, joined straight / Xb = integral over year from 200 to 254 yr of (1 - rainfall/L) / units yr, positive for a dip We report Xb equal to 2.8 yr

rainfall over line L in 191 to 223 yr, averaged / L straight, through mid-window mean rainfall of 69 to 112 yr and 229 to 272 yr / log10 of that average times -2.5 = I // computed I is 0.09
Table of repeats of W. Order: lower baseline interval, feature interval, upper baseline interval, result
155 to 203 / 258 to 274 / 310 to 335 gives -1.6 yr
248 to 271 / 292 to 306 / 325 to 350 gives -0.8 yr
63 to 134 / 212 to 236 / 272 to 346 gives 1.1 yr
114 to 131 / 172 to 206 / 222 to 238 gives 0.5 yr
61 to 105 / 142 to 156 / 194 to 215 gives 0.6 yr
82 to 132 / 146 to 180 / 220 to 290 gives 1.2 yr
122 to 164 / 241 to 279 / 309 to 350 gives -3.1 yr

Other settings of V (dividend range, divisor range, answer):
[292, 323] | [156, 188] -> 1.15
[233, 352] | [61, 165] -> 1.09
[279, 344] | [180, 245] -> 1.10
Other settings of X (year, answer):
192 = 16.46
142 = 15.79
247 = 17.93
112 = 15.32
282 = 18.81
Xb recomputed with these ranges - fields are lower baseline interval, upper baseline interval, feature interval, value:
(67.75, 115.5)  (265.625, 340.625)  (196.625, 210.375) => 1.3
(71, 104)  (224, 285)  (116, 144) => 2.6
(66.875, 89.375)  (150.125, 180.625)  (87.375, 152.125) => 5.7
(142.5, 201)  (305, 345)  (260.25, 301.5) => -3.9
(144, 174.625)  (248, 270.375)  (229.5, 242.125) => 0.8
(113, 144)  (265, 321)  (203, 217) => 1.2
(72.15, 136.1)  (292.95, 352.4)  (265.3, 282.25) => -1.4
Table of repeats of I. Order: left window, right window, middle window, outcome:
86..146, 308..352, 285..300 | -0.10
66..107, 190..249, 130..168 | 0.06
